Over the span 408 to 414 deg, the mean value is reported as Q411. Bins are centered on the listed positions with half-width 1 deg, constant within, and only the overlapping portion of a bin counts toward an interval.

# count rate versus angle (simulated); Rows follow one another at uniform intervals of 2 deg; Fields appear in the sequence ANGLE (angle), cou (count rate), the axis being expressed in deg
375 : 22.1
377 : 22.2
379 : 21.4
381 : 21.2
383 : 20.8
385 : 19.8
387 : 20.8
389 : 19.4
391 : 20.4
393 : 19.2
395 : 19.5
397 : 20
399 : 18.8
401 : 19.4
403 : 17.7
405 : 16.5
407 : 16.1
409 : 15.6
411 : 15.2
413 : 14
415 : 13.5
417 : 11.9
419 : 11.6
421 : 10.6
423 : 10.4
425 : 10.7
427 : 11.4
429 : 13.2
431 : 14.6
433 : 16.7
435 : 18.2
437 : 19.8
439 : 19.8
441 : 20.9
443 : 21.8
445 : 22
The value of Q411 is 14.9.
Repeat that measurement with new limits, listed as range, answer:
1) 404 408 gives 16.3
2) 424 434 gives 13.3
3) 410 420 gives 13.2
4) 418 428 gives 10.9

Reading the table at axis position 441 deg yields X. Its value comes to 20.9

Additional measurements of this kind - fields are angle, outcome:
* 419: 11.6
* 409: 15.6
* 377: 22.2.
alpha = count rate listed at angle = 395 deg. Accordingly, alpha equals 19.5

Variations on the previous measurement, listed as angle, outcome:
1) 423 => 10.4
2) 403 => 17.7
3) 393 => 19.2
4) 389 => 19.4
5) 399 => 18.8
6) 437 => 19.8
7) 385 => 19.8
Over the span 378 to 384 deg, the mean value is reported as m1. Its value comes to 21.1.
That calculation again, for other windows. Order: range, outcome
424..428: 11.1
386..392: 20.2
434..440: 19.3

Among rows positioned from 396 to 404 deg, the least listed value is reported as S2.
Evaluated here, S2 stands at 17.7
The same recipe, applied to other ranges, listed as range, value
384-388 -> 19.8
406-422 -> 10.6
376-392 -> 19.4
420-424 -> 10.4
